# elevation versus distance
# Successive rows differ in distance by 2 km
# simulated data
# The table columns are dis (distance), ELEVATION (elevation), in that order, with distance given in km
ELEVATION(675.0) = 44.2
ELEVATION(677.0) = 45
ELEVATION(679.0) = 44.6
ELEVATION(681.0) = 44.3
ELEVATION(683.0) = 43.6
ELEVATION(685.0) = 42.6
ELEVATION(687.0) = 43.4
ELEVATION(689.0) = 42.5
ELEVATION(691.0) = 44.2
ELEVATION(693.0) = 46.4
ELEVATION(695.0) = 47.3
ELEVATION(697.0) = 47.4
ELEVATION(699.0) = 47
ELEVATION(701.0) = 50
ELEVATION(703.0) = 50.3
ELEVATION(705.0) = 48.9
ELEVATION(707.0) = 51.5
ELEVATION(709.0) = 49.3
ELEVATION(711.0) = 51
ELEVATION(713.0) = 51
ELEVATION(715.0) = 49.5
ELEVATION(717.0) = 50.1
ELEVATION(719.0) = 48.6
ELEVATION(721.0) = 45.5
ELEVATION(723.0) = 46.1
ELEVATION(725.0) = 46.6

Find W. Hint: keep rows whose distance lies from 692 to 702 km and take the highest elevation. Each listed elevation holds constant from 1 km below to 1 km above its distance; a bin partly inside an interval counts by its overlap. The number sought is 50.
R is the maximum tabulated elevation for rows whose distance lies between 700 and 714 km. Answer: 51.5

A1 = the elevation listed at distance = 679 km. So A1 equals 44.6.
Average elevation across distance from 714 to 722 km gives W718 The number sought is 48.4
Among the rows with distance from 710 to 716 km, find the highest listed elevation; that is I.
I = 51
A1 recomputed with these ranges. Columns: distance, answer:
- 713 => 51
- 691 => 44.2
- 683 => 43.6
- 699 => 47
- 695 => 47.3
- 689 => 42.5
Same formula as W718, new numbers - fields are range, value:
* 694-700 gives 47.2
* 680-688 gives 43.5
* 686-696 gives 44.8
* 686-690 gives 43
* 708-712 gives 50.1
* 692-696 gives 46.8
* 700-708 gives 50.2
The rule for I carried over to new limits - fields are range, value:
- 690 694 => 46.4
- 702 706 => 50.3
